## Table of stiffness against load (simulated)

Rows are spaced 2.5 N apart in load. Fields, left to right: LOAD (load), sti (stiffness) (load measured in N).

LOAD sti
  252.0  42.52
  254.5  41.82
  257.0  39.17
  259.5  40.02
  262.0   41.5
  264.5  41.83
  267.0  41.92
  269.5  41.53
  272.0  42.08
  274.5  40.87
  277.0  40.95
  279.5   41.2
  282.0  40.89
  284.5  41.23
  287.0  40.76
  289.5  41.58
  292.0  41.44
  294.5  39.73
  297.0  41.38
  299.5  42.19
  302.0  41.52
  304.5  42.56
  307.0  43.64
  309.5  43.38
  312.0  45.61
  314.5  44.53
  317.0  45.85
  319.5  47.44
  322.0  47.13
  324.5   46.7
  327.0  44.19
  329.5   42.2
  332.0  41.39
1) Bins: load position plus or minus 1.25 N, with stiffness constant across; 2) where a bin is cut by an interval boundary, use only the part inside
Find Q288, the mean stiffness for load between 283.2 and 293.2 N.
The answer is 41.2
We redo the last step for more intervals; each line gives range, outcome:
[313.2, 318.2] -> 45.2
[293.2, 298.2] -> 40.6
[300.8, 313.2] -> 43.3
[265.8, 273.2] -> 41.8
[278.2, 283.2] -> 41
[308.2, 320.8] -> 45.4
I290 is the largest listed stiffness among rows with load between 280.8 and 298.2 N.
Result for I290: 41.58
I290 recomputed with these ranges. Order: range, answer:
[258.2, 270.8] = 41.92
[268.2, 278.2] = 42.08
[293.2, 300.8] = 42.19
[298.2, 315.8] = 45.61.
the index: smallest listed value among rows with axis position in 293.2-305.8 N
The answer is 39.73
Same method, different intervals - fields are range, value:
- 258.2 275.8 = 40.02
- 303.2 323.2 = 42.56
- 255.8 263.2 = 39.17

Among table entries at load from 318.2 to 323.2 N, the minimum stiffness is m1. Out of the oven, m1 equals 47.13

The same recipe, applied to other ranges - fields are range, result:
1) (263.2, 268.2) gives 41.83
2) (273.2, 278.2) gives 40.87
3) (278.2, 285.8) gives 40.89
